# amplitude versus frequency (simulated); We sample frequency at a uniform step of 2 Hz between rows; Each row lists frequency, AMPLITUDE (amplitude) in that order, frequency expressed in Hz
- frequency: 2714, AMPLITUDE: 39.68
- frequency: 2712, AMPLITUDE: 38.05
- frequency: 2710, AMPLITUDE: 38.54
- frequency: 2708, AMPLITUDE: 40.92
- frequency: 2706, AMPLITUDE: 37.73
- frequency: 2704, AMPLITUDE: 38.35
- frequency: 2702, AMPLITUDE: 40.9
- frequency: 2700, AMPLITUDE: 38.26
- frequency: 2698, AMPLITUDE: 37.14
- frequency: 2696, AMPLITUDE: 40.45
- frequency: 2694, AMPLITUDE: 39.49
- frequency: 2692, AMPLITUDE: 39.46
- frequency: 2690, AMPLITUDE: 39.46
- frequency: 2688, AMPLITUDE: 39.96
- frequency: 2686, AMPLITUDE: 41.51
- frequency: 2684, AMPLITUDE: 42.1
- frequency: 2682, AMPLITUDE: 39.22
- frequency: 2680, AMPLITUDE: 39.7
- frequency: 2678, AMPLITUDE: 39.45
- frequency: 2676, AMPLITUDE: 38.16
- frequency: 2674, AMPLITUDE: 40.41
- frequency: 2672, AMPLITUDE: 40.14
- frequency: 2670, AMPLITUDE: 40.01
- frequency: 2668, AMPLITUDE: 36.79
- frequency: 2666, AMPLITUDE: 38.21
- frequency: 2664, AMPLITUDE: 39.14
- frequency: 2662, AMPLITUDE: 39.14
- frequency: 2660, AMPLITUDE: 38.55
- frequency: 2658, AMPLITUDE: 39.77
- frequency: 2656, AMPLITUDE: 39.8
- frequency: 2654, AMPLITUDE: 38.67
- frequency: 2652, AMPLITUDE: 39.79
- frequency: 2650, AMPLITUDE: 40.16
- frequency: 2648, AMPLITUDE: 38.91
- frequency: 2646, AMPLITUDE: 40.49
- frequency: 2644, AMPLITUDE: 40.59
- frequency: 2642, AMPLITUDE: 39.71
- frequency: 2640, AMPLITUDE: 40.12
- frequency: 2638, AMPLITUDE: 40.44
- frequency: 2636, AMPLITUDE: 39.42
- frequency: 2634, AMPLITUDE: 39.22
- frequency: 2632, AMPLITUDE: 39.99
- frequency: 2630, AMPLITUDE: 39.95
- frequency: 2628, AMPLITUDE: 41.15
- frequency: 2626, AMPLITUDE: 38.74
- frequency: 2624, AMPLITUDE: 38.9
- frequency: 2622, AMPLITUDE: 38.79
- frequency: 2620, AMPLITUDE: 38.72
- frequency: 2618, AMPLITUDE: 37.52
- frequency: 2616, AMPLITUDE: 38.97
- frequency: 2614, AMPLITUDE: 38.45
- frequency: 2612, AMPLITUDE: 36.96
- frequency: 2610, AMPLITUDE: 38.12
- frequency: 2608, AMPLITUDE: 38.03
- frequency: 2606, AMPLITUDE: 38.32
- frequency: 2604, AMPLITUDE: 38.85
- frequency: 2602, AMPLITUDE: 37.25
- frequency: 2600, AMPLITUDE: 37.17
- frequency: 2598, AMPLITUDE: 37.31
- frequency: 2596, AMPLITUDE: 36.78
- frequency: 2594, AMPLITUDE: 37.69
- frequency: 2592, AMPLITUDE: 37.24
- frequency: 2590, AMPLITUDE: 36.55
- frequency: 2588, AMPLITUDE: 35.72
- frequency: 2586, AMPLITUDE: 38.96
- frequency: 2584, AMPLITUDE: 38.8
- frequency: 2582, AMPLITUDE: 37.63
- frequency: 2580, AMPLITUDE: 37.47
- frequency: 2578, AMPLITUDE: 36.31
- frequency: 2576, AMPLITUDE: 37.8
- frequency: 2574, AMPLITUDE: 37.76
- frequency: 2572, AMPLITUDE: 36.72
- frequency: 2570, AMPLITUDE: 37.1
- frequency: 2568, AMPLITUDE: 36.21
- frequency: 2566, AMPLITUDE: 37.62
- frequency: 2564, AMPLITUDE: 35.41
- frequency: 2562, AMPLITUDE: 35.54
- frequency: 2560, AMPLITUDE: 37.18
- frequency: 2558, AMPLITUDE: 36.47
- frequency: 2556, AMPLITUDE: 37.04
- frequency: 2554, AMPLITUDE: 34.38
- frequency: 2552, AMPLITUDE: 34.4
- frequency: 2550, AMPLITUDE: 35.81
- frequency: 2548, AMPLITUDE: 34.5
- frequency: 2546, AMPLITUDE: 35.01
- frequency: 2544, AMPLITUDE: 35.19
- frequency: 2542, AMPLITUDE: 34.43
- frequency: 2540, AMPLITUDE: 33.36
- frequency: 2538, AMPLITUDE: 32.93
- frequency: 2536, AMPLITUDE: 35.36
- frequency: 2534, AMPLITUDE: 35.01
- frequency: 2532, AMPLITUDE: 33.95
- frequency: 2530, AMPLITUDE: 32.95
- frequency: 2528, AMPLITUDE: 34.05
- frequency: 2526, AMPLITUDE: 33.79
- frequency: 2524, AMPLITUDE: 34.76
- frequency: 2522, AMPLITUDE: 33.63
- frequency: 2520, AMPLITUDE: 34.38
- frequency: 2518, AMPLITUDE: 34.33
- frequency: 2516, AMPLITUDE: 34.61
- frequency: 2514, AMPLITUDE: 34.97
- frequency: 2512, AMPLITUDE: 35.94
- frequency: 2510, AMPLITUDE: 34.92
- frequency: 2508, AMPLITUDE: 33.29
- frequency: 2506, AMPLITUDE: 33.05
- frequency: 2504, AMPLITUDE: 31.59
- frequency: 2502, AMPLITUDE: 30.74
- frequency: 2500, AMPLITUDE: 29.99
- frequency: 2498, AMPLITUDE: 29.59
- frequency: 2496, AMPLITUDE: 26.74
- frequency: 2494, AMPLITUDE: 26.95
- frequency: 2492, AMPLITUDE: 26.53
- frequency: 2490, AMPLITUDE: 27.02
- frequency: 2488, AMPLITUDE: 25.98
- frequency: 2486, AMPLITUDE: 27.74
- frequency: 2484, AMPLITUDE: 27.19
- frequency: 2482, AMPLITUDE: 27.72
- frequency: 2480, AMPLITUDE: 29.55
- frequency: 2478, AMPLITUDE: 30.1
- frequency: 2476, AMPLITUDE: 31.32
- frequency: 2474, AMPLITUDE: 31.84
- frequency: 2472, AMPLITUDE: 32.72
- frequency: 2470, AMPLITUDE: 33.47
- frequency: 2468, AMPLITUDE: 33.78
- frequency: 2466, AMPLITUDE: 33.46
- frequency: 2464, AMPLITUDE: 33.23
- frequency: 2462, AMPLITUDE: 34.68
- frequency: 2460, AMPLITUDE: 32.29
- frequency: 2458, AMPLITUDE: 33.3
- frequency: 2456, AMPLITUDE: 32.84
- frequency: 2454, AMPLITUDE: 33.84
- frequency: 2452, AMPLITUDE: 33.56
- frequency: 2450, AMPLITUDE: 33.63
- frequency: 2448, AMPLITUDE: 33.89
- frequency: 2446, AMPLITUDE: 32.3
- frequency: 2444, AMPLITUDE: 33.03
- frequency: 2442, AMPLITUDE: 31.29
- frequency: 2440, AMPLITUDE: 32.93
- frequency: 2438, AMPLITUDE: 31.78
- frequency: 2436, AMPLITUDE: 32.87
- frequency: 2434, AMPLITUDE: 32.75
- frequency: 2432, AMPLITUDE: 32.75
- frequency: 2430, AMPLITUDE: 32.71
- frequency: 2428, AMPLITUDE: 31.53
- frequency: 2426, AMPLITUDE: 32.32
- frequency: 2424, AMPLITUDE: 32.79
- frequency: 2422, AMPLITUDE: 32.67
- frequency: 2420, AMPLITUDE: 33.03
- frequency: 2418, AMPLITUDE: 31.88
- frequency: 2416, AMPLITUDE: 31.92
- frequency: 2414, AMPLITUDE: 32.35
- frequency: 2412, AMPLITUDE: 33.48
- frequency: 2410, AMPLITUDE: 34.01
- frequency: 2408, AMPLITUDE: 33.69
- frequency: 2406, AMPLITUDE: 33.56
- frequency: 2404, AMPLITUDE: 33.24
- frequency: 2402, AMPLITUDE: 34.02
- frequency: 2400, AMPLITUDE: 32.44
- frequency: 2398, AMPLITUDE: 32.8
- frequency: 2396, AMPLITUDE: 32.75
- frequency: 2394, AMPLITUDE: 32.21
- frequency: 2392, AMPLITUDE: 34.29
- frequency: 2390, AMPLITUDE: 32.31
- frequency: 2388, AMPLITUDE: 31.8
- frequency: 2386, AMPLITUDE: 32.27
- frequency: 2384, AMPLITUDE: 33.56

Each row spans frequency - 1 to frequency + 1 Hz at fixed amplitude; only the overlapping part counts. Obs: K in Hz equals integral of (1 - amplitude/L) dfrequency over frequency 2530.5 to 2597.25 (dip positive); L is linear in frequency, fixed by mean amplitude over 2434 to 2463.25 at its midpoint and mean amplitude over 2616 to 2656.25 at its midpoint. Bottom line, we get 1.66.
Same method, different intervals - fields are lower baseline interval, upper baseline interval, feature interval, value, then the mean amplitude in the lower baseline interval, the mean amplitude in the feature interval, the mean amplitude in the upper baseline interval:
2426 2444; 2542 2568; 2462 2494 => 3.2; 32.4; 30.2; 35.7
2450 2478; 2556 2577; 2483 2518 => 3.9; 33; 30.5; 36.8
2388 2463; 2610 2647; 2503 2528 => 1.1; 32.9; 34.1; 39.3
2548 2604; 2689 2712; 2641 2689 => -1.4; 36.8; 39.6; 39.1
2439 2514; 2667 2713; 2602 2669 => -3.1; 31.5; 39.1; 39.4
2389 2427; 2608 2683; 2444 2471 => 0.7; 32.9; 33.4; 39.2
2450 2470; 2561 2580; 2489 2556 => 4.4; 33.5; 33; 36.8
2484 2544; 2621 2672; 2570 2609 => -1.3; 32.1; 37.5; 39.5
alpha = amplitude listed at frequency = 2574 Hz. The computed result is 37.76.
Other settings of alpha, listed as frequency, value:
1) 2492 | 26.53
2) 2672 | 40.14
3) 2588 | 35.72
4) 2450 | 33.63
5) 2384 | 33.56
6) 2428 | 31.53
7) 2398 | 32.8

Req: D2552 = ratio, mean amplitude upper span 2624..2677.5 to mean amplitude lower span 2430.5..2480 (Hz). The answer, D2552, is 1.2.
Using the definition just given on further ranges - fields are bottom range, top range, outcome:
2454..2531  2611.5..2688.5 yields 1.24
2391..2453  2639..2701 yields 1.20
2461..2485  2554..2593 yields 1.17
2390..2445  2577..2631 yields 1.16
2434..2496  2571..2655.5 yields 1.23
